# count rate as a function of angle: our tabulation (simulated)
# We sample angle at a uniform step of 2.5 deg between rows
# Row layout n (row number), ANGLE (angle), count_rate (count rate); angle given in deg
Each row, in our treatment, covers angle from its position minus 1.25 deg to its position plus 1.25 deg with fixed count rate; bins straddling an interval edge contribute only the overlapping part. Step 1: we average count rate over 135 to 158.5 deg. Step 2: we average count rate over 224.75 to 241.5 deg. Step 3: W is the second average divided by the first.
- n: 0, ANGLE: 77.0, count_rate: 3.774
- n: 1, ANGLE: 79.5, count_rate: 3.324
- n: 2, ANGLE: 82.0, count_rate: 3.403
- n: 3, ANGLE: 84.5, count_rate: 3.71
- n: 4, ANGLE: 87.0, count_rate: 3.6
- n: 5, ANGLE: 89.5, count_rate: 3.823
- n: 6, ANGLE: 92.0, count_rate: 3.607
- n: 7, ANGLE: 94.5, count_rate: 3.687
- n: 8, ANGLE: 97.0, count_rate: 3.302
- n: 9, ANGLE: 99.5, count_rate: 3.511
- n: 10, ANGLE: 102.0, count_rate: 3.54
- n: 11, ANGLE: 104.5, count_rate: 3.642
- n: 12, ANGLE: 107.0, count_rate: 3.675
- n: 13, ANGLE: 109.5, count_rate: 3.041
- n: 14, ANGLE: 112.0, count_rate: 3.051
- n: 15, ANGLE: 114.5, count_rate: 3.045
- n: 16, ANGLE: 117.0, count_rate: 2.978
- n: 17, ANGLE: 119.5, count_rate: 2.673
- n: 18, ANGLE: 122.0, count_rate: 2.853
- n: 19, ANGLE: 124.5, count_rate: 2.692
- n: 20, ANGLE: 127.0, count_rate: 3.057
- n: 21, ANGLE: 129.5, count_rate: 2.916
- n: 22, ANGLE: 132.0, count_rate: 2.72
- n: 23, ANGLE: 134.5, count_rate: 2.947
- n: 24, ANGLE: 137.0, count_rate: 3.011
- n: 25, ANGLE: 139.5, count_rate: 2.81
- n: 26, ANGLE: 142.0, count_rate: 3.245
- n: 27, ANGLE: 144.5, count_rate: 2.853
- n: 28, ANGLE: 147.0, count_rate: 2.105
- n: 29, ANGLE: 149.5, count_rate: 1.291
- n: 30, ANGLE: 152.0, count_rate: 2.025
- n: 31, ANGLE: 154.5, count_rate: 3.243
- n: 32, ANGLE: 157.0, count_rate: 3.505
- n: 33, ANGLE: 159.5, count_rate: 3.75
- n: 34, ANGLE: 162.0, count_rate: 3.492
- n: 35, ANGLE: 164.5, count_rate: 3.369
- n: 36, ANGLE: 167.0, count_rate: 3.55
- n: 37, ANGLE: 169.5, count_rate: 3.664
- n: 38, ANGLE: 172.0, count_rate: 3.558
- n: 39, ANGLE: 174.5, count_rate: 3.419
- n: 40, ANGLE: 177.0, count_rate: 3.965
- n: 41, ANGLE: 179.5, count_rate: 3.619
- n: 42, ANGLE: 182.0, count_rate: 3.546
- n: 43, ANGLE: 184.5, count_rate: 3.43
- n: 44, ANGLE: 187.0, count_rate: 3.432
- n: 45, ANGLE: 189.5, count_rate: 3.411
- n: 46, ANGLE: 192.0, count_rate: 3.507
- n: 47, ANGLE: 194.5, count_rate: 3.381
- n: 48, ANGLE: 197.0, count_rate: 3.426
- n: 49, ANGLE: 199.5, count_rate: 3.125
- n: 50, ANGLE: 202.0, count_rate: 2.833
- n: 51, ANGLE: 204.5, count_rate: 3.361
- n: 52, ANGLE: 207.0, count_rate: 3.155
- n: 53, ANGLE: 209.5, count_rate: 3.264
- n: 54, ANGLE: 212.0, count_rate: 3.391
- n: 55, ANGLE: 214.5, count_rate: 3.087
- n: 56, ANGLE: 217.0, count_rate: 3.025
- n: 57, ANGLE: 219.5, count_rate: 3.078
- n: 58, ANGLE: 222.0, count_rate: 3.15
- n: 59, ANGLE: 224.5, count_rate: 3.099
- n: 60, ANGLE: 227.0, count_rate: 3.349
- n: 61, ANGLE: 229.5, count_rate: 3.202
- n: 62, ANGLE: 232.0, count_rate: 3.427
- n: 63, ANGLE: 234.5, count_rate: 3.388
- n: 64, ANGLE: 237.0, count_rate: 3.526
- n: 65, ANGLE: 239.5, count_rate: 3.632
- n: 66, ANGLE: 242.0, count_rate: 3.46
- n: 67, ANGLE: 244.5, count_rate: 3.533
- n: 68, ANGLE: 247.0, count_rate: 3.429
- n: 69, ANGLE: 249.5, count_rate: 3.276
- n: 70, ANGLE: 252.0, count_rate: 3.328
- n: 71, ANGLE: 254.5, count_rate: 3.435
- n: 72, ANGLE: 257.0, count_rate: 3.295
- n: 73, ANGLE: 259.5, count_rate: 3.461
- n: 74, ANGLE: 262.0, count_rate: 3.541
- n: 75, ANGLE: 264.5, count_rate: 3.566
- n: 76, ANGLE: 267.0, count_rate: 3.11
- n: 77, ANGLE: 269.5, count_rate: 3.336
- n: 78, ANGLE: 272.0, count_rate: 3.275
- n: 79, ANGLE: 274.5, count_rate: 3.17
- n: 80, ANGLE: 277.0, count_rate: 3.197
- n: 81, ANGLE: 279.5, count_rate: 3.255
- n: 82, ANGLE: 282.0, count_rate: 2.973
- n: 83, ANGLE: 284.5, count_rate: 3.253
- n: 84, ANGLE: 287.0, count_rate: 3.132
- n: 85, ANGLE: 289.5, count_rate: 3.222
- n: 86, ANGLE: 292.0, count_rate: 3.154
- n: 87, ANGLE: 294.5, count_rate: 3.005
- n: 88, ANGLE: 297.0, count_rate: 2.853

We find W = 1.26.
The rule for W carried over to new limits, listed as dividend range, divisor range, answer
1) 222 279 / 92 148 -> 1.09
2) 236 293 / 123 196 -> 1.05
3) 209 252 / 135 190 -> 1.04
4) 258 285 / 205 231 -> 1.03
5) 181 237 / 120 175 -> 1.10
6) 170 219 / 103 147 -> 1.13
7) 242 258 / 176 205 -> 0.99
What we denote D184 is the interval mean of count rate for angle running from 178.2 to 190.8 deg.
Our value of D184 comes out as 3.49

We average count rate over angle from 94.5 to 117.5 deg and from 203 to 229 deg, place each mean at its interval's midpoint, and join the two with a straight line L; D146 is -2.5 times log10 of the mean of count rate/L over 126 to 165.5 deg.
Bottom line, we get 0.14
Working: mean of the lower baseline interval 3.34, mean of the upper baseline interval 3.19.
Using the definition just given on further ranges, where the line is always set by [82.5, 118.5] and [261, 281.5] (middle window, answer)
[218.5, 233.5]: 0.04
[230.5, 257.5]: -0.04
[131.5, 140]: 0.18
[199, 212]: 0.06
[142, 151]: 0.45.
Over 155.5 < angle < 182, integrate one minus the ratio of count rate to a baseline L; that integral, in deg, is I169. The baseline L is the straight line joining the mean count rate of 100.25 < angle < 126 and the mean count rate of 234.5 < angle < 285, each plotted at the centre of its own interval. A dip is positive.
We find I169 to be -3.06 deg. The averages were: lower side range 3.13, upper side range 3.35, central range 3.58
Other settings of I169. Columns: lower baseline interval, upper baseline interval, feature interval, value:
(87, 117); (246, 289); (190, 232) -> 1.48 deg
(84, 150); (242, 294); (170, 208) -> -2.66 deg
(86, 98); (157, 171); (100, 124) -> 2.90 deg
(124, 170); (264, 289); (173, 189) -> -2.85 deg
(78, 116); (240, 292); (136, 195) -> 3.23 deg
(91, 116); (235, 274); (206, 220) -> 0.97 deg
